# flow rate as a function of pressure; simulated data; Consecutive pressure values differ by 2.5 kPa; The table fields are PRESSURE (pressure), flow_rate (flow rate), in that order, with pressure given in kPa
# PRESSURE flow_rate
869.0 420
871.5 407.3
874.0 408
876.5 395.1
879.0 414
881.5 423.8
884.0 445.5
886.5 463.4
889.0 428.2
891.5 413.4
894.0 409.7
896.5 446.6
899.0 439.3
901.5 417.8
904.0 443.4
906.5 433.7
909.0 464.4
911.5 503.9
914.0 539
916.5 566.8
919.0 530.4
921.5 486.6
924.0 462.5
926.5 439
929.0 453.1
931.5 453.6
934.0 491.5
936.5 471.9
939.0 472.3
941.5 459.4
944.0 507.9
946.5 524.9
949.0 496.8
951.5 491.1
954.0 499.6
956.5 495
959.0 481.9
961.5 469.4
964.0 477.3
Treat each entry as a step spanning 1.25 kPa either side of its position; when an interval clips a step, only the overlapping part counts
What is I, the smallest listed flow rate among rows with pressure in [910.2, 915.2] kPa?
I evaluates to 503.9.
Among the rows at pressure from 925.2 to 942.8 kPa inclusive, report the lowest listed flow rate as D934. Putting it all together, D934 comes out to 439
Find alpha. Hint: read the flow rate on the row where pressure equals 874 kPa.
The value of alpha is 408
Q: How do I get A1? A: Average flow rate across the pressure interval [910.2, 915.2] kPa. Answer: 521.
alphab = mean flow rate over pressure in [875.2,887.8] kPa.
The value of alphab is 428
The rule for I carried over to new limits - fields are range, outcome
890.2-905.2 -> 409.7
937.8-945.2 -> 459.4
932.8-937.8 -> 471.9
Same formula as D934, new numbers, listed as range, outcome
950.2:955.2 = 491.1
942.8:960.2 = 481.9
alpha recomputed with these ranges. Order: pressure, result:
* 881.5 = 423.8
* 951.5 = 491.1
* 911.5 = 503.9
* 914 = 539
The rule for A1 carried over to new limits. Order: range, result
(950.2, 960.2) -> 492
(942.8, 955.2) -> 504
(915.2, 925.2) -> 512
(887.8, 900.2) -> 427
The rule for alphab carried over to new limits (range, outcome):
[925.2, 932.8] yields 449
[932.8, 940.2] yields 479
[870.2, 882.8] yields 410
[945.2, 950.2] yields 511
